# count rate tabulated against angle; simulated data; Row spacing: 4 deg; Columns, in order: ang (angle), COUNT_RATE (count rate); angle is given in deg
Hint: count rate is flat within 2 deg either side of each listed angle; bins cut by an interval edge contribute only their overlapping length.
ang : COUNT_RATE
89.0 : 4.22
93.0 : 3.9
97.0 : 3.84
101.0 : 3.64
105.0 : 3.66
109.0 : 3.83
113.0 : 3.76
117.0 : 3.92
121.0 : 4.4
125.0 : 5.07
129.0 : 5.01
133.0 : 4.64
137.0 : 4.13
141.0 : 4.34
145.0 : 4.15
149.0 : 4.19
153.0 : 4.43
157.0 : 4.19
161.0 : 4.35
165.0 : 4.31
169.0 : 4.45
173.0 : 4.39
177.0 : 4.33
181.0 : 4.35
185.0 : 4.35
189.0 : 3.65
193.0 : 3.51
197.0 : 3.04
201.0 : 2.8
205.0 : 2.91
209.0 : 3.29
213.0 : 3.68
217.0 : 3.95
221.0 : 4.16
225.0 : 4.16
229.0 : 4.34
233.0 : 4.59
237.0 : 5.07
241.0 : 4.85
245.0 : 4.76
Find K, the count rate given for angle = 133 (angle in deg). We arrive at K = 4.64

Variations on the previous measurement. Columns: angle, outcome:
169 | 4.45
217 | 3.95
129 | 5.01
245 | 4.76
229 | 4.34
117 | 3.92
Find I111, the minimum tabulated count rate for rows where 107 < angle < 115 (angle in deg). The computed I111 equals 3.76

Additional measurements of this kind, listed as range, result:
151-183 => 4.19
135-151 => 4.13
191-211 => 2.8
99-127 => 3.64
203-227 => 2.91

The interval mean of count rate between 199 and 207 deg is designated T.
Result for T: 2.85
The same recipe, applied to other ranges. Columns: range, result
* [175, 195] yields 4.04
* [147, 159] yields 4.27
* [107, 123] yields 3.98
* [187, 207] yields 3.18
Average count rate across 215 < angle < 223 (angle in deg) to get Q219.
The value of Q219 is 4.05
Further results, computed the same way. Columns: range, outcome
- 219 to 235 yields 4.31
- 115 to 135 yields 4.61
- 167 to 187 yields 4.37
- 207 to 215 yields 3.49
